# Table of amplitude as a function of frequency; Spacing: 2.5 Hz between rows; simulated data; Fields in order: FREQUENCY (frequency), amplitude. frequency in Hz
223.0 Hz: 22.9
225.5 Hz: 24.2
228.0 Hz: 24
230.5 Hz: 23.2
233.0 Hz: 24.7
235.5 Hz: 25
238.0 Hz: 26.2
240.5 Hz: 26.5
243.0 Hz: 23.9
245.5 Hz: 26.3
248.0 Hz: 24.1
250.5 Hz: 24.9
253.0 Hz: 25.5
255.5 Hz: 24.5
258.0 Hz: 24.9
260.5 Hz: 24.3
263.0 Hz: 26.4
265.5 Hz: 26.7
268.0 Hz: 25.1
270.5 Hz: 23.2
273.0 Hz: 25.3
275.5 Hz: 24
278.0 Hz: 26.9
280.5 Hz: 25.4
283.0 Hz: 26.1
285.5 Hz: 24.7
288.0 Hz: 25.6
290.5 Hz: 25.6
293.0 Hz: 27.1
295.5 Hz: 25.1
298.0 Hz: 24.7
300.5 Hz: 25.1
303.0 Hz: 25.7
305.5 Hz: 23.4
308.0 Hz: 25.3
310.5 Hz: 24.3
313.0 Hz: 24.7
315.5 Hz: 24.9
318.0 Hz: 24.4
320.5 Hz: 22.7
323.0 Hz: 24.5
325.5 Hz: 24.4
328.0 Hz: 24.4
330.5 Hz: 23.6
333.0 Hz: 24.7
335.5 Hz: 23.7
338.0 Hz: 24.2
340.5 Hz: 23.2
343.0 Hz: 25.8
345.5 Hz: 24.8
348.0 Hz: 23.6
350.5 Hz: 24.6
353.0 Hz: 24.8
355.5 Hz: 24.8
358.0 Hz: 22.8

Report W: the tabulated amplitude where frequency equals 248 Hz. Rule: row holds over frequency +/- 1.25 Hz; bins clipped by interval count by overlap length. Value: 24.1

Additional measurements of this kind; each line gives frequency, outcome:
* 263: 26.4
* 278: 26.9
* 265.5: 26.7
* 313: 24.7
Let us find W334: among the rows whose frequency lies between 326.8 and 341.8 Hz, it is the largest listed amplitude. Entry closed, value 24.7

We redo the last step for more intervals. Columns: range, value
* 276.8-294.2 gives 27.1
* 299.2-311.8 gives 25.7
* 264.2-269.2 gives 26.7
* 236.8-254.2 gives 26.5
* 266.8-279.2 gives 26.9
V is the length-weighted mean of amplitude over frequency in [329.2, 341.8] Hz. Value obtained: 23.9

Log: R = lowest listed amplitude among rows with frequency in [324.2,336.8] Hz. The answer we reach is 23.6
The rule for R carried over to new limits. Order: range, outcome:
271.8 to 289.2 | 24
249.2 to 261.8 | 24.3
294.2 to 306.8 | 23.4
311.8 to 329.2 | 22.7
